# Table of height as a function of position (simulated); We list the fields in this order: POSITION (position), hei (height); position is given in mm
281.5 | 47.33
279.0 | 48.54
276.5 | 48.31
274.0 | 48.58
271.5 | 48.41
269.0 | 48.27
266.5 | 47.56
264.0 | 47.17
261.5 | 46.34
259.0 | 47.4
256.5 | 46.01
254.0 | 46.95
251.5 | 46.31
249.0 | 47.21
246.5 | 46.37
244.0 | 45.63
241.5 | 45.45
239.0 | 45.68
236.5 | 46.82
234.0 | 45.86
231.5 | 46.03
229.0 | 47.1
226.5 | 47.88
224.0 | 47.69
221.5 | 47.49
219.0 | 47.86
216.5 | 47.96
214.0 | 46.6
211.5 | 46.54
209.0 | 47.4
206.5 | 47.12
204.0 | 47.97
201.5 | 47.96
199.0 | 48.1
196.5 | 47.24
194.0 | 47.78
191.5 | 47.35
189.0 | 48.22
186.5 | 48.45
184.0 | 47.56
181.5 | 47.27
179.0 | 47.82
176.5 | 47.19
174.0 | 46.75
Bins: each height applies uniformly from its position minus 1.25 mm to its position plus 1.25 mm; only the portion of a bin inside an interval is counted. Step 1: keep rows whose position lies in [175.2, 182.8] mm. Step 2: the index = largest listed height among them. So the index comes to 47.82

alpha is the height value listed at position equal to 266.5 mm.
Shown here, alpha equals 47.56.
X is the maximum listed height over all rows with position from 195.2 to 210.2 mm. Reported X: 48.1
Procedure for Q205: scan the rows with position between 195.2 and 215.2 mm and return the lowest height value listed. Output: 46.54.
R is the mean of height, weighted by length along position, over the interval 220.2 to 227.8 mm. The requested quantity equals 47.7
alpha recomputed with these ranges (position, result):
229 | 47.1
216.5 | 47.96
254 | 46.95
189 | 48.22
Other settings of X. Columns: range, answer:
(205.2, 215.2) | 47.4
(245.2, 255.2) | 47.21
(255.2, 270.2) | 48.27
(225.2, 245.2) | 47.88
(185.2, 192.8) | 48.45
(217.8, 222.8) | 47.86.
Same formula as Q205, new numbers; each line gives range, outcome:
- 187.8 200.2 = 47.24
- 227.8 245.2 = 45.45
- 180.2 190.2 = 47.27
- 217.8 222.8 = 47.49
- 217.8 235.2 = 45.86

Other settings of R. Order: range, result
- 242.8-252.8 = 46.4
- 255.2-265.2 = 46.7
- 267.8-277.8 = 48.4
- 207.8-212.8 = 47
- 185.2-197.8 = 47.8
